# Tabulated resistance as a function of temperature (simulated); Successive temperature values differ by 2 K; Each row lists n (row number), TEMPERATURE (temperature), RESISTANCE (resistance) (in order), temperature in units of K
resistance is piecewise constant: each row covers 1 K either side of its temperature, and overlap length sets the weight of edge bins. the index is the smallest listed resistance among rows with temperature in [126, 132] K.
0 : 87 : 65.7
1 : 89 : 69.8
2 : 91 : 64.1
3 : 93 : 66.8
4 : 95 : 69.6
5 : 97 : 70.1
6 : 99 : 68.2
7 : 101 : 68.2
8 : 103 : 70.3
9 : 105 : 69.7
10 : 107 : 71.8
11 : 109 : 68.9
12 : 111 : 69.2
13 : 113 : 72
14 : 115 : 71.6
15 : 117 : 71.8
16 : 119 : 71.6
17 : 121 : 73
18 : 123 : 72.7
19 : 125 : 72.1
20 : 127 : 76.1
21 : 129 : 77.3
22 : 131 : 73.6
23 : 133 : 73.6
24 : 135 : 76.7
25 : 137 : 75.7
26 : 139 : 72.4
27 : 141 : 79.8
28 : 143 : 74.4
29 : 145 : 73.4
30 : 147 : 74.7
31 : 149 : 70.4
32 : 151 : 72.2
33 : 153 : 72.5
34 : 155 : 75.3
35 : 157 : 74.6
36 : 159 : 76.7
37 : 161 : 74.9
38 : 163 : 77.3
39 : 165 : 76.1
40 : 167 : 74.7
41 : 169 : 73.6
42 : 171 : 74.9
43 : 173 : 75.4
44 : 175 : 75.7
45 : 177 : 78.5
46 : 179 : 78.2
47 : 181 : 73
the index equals 73.6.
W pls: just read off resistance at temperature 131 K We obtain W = 73.6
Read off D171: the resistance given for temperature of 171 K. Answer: 74.9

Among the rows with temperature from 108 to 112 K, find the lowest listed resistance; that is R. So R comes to 68.9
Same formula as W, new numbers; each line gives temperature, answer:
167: 74.7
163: 77.3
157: 74.6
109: 68.9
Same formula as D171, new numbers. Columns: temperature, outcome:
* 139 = 72.4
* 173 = 75.4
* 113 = 72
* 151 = 72.2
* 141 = 79.8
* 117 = 71.8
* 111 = 69.2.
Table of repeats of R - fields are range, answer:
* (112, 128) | 71.6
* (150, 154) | 72.2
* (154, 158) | 74.6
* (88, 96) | 64.1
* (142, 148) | 73.4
